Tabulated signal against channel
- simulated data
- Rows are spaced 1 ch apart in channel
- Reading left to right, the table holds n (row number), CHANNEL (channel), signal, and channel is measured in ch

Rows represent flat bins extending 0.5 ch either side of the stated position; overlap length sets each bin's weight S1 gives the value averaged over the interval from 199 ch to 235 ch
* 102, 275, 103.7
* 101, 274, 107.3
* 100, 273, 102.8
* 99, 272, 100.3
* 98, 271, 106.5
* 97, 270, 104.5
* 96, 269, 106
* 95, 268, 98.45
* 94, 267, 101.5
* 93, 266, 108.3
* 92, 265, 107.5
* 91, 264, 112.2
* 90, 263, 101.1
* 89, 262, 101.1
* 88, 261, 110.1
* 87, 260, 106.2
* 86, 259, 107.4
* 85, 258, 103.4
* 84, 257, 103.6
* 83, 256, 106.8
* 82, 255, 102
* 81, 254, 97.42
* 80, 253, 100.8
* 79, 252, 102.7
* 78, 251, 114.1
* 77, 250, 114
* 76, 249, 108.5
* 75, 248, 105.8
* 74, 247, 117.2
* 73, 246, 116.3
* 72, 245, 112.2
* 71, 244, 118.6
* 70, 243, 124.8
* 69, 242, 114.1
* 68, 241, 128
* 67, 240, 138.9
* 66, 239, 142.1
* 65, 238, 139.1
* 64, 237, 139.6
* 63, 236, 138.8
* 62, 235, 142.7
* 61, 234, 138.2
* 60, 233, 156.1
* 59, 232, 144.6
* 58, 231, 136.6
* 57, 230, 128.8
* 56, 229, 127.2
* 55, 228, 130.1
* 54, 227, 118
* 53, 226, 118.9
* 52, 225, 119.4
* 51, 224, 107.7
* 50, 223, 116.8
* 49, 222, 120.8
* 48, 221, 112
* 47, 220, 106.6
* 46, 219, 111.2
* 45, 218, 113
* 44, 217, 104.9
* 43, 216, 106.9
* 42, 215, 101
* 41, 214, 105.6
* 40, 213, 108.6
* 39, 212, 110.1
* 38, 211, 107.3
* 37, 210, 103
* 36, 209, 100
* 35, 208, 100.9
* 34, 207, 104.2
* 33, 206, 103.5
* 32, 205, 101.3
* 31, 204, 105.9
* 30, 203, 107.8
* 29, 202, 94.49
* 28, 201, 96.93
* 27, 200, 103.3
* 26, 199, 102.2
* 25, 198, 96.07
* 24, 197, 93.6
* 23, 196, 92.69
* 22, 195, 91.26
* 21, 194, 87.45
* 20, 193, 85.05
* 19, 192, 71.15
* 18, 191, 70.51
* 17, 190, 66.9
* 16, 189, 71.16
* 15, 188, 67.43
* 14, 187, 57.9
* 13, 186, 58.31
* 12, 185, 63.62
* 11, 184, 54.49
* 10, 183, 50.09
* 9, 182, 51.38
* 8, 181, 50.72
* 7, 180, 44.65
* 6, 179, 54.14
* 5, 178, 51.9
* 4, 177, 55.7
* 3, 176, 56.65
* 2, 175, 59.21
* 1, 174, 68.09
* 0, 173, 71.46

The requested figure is 114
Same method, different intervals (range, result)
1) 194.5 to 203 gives 97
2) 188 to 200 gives 84.5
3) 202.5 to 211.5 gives 104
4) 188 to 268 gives 110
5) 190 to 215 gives 97.1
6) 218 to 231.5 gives 119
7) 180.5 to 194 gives 63.9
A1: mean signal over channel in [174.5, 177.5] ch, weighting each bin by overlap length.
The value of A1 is 57.2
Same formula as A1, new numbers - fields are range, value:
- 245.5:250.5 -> 112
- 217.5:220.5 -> 110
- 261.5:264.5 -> 105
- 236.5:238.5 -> 139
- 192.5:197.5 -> 90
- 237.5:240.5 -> 140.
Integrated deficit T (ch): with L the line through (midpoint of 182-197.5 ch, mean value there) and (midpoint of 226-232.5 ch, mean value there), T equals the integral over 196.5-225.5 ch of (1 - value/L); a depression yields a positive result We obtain -1.0 ch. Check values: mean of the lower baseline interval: 71.4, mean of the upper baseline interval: 130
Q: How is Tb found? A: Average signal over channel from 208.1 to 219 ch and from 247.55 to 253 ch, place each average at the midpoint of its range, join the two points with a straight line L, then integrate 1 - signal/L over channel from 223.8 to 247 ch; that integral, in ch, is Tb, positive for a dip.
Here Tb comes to -4.8 ch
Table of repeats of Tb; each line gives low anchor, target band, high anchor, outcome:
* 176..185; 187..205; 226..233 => -2.29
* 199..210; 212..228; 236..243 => 0.54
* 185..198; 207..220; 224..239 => 0.20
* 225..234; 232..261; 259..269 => -0.05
